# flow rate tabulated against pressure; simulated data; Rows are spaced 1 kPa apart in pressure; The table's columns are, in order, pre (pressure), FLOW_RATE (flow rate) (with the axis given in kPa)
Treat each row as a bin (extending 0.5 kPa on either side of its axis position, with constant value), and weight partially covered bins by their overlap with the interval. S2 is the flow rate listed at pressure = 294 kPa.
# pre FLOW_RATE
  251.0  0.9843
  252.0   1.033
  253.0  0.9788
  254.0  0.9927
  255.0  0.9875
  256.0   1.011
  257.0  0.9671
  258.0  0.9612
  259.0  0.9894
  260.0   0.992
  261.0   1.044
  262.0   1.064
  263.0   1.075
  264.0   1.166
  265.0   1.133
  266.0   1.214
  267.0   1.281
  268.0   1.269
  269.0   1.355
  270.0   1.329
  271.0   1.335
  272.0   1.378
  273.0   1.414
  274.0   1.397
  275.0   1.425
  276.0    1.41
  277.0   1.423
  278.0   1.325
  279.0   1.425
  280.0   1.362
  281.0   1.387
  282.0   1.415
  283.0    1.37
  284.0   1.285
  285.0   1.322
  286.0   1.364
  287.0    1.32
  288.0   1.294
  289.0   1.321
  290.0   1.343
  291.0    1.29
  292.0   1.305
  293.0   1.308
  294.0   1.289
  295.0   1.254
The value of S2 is 1.289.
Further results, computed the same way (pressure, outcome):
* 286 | 1.364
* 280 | 1.362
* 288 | 1.294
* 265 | 1.133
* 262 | 1.064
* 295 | 1.254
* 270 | 1.329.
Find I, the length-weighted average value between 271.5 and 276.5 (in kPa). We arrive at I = 1.4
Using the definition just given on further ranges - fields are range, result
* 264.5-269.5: 1.25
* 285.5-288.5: 1.33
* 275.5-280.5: 1.39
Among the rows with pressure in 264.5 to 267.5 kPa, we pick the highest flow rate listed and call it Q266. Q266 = 1.281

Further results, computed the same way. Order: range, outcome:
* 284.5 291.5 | 1.364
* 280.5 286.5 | 1.415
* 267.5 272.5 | 1.378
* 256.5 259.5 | 0.9894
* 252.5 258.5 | 1.011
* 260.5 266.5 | 1.214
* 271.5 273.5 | 1.414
